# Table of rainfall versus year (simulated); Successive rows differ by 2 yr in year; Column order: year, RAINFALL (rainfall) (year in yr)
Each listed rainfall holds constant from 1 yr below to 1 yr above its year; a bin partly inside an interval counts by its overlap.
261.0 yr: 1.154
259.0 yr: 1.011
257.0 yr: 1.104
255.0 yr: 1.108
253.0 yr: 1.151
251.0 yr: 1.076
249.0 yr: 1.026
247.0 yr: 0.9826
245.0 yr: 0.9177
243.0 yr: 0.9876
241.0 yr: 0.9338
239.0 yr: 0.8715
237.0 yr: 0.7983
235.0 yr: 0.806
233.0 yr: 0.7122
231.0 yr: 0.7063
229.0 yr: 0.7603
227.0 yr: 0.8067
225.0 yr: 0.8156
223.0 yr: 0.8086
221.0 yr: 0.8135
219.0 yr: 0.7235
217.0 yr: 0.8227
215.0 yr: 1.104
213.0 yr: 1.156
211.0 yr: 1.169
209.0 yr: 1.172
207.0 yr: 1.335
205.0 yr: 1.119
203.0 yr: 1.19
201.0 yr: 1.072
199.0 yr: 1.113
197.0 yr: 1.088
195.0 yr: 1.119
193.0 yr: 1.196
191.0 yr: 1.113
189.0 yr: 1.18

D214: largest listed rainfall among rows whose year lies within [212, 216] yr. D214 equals 1.156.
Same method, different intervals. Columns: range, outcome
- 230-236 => 0.806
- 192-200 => 1.196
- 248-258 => 1.151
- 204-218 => 1.335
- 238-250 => 1.026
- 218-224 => 0.8135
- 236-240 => 0.8715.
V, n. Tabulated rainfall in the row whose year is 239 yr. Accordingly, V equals 0.8715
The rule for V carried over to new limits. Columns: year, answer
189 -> 1.18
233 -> 0.7122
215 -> 1.104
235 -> 0.806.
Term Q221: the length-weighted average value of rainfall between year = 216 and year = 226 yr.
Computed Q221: 0.797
